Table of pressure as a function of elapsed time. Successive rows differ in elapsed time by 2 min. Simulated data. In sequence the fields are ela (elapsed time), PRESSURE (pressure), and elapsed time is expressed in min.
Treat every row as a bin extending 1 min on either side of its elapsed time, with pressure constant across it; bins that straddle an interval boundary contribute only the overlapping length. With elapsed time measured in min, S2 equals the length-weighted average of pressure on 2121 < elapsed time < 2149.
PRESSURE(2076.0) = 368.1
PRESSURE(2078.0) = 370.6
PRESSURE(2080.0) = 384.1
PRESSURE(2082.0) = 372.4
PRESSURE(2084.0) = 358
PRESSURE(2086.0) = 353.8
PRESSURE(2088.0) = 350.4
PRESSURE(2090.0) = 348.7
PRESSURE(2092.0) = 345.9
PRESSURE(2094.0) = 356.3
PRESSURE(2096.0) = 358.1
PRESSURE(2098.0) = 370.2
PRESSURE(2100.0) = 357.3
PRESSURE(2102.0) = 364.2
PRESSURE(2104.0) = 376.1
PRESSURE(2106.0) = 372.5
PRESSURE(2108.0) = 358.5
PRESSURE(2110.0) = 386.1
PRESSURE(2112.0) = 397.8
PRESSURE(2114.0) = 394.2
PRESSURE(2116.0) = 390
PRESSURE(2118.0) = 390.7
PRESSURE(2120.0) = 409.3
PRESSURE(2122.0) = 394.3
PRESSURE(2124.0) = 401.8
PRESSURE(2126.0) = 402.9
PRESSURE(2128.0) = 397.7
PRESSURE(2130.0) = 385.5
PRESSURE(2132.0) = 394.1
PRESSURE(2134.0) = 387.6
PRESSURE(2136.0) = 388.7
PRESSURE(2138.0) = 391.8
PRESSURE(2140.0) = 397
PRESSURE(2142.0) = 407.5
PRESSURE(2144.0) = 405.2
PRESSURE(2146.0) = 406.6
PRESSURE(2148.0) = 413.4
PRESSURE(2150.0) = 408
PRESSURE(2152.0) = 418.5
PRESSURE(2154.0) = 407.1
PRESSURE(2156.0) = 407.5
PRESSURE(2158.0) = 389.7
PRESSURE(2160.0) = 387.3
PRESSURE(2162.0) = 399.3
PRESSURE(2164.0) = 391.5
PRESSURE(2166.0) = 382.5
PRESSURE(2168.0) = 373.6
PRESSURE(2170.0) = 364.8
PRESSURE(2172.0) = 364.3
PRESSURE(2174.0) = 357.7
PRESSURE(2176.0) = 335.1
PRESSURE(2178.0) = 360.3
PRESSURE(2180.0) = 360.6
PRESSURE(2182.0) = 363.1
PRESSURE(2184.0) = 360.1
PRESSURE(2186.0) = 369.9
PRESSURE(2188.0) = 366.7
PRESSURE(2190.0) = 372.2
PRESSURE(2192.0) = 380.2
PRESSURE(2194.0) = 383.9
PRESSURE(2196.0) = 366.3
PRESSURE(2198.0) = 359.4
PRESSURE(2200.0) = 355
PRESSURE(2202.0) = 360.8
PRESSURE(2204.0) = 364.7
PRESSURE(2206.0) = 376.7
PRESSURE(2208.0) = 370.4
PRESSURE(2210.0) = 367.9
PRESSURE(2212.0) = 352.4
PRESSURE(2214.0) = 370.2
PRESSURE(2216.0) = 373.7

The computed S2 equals 398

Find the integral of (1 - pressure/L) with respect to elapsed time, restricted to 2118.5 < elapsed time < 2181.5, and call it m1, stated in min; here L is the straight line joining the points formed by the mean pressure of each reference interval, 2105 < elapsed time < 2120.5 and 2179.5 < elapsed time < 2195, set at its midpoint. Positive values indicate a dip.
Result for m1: -1.9 min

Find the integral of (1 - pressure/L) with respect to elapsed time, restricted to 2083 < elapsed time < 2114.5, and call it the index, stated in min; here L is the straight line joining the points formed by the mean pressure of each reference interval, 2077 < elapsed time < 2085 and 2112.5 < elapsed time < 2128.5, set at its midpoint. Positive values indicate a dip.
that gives 1.5 min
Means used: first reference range 371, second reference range 398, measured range 365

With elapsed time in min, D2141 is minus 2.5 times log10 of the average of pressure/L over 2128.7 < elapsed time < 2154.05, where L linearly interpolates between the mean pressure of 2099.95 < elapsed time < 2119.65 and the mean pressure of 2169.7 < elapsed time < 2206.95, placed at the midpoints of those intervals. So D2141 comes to -0.07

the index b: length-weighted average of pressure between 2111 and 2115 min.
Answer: 396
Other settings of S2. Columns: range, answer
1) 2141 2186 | 384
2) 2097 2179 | 388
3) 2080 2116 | 367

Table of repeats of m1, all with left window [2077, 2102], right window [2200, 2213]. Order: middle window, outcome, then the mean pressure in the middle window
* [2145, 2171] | -2.4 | 396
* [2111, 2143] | -3.0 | 396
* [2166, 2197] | -0.2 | 366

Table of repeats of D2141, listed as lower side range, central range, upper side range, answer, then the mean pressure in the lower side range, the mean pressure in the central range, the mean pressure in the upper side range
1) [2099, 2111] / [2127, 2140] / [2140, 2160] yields 0.00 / 369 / 391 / 406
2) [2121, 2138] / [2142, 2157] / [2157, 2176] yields -0.07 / 394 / 409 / 377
